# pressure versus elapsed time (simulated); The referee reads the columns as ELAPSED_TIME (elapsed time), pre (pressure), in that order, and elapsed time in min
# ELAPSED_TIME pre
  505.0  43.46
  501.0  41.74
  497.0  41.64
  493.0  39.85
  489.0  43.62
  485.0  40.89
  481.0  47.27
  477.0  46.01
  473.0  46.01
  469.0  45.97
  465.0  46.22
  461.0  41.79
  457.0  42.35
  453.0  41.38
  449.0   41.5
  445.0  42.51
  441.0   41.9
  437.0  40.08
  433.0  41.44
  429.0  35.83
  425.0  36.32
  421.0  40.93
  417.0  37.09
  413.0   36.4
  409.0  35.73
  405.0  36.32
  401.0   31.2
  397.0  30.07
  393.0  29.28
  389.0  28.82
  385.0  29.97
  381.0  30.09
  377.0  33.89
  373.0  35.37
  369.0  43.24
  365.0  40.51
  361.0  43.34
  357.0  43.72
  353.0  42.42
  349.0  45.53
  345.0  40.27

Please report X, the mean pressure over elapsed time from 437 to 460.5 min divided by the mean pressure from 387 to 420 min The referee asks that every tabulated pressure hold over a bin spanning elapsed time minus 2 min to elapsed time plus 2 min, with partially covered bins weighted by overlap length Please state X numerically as 1.3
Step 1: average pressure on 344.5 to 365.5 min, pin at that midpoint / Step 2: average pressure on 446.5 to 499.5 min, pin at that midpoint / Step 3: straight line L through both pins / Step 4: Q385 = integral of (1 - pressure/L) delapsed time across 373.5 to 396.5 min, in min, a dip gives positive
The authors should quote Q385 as 6.6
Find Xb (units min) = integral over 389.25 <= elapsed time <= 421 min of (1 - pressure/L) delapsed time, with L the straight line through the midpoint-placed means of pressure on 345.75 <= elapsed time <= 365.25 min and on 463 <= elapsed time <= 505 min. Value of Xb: 7.0 min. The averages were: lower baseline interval 43.2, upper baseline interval 43.9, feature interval 33.9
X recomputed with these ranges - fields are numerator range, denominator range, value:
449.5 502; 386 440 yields 1.23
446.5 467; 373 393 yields 1.37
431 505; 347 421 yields 1.18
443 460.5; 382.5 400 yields 1.41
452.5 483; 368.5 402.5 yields 1.40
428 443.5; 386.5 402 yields 1.35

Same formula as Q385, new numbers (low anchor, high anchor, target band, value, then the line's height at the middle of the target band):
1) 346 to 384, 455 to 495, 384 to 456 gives 8.9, 41.8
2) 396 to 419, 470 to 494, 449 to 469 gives -0.9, 41.3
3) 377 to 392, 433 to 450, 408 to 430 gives -0.1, 37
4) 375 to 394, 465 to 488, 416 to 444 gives -1.1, 37.8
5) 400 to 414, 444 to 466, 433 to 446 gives -0.4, 40.1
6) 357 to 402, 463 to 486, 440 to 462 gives 0.5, 42.9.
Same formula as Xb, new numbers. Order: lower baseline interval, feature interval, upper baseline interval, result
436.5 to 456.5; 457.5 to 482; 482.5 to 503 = -2.1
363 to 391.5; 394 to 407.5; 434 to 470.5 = 1.7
